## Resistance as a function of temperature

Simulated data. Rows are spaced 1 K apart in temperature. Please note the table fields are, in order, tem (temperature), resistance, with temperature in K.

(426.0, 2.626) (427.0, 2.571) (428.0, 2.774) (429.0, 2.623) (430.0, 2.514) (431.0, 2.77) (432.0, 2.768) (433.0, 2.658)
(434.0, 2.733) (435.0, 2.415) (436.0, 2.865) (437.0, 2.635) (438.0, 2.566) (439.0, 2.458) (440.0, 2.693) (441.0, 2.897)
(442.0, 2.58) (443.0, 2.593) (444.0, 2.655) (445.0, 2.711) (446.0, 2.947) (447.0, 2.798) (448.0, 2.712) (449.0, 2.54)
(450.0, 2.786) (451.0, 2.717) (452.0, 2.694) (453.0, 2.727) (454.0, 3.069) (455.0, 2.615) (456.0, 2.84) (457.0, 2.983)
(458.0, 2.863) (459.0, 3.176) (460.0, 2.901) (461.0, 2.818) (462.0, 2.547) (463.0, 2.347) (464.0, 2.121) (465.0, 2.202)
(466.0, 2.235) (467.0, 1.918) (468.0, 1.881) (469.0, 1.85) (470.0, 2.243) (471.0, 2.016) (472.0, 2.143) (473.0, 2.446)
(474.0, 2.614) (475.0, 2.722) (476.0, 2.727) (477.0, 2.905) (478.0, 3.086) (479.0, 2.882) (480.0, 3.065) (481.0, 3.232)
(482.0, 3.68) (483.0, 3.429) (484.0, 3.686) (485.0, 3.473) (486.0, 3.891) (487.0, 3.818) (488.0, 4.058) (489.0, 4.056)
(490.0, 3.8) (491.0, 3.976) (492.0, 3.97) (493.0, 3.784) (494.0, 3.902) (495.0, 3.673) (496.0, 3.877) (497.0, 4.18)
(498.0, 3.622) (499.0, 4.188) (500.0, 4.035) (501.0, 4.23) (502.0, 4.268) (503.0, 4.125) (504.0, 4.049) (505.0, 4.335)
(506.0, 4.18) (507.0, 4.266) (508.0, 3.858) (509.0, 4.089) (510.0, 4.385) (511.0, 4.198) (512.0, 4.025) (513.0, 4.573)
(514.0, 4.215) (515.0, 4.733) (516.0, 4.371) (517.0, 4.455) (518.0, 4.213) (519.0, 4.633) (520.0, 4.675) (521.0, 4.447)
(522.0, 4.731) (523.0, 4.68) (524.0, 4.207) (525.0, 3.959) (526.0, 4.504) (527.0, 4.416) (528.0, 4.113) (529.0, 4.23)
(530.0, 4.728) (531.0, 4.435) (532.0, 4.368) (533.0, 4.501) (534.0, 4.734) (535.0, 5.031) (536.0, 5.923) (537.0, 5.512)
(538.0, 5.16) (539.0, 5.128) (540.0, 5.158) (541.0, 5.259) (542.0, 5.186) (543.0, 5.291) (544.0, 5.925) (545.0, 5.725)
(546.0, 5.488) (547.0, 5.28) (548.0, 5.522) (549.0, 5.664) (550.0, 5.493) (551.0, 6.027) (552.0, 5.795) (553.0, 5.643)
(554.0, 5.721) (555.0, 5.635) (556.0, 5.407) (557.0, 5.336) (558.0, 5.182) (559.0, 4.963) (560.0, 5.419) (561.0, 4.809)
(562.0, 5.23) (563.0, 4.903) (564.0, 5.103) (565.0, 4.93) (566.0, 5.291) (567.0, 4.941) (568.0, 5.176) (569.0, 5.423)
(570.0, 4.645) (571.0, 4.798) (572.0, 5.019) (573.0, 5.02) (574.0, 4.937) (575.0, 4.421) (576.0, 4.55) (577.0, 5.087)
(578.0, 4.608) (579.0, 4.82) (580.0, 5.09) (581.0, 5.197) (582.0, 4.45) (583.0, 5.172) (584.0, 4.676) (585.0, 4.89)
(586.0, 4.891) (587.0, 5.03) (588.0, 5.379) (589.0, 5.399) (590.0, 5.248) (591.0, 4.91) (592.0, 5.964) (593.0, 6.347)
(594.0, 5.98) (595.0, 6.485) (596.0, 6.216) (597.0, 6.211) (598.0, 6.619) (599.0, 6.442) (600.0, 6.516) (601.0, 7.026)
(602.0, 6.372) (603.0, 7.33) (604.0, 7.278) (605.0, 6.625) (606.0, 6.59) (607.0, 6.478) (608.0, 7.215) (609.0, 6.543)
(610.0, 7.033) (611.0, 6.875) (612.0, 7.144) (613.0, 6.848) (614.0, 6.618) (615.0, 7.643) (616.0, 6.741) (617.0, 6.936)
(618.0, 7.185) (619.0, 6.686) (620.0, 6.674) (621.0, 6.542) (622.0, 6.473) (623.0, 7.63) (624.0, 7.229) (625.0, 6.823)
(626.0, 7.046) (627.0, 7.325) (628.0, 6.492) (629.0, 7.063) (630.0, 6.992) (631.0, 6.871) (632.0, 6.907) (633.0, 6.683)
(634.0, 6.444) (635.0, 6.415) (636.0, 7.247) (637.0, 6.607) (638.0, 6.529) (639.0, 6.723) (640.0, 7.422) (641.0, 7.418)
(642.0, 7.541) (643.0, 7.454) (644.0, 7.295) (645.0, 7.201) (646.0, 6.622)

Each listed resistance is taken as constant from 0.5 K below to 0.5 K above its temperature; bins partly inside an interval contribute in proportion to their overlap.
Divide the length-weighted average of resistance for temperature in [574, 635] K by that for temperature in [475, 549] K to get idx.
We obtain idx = 1.4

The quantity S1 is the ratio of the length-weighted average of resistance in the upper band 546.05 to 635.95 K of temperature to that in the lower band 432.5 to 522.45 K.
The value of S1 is 1.80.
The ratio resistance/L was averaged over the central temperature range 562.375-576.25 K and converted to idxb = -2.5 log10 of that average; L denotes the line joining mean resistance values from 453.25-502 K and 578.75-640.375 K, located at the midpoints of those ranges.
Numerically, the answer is 0.10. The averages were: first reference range 3.13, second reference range 6.41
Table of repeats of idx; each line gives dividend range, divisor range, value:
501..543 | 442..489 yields 1.62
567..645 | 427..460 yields 2.29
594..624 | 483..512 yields 1.70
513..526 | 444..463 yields 1.60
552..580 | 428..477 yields 1.96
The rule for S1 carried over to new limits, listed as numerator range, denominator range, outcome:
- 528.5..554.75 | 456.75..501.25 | 1.68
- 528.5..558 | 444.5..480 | 2.03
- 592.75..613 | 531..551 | 1.26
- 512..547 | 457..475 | 1.99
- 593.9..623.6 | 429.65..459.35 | 2.48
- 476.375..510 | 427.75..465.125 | 1.41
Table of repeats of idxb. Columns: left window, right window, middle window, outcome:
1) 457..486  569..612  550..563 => -0.12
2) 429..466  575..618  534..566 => -0.08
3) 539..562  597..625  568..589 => 0.23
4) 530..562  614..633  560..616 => 0.09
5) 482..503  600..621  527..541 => 0.02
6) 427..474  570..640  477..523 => -0.07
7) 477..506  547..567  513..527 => 0.00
